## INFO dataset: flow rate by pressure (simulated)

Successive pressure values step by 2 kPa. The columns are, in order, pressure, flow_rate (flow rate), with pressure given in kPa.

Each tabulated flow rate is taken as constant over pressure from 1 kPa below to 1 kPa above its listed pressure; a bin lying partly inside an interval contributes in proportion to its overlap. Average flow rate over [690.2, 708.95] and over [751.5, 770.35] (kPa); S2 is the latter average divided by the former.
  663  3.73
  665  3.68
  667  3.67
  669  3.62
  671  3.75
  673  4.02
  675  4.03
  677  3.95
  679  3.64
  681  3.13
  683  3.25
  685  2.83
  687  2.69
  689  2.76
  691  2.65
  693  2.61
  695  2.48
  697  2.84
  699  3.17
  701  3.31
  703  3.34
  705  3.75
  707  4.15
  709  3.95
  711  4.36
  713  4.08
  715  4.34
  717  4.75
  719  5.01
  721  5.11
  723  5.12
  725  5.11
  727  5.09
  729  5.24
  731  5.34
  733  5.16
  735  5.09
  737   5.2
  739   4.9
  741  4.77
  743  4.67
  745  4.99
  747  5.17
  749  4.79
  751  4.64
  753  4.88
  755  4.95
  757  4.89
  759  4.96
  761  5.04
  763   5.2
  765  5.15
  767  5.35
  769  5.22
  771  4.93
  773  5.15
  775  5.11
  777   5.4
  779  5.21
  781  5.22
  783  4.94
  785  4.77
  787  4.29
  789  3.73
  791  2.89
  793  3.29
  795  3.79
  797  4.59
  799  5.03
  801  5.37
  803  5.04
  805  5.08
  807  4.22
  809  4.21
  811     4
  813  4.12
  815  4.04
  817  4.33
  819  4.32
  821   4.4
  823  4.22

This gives 1.59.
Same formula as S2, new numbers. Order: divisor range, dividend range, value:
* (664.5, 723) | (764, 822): 1.26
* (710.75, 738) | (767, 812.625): 0.93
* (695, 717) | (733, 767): 1.34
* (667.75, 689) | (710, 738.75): 1.42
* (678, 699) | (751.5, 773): 1.74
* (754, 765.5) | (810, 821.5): 0.83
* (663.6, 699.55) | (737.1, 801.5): 1.46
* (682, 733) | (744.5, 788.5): 1.28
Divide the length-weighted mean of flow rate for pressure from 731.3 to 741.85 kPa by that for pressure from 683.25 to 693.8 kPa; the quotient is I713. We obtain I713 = 1.8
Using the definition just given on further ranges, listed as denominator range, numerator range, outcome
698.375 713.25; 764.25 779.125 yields 1.38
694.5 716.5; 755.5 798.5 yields 1.29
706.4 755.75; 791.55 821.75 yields 0.90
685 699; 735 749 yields 1.82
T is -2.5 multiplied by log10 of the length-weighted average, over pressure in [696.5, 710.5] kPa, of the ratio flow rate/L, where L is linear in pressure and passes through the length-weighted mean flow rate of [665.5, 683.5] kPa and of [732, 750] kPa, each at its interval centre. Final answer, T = 0.19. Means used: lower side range 3.69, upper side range 4.97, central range 3.56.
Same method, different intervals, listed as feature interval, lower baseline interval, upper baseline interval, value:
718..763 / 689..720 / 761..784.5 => -0.14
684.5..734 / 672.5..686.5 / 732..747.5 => 0.08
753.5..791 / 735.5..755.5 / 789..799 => -0.15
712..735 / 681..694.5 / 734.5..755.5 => -0.20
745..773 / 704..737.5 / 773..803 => -0.08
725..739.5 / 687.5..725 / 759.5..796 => -0.24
